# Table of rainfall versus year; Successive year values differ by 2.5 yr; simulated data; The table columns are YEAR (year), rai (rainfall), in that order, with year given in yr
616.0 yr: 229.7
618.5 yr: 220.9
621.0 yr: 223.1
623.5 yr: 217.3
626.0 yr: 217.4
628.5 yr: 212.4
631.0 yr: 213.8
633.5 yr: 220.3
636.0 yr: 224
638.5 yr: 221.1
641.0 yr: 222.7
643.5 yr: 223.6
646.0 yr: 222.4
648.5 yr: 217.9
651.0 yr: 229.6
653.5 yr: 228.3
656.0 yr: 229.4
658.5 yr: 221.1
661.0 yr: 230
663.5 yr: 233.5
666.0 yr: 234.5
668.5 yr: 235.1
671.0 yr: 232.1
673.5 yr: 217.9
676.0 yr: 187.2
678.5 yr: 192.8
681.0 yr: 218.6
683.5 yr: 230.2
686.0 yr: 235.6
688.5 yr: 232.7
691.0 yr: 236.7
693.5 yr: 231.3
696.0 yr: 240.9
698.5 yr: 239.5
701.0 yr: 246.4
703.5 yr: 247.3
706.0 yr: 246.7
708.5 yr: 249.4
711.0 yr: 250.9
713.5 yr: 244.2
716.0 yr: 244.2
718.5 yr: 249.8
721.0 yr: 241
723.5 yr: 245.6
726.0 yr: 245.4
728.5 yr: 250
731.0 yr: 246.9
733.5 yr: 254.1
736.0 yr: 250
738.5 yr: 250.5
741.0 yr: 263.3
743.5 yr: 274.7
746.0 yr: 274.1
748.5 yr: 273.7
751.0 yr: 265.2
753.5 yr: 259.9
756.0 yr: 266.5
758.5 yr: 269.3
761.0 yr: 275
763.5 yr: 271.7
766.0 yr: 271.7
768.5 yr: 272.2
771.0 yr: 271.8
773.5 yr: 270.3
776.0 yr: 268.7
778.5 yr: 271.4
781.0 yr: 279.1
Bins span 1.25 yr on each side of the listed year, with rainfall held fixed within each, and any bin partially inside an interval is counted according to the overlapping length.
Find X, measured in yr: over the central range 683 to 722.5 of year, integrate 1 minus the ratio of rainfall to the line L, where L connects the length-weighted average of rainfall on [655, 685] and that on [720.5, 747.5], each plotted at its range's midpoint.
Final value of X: -0.5 yr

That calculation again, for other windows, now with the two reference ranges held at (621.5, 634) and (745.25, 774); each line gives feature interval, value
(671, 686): 1.5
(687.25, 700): 0.4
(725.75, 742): 0.5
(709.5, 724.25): 0.4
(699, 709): 0.0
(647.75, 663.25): 0.1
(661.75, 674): 0.1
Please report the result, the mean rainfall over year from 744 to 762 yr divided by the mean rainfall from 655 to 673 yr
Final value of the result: 1.2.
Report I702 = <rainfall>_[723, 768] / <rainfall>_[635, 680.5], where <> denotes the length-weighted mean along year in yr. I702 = 1.18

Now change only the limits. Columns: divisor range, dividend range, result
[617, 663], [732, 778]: 1.20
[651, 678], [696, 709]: 1.09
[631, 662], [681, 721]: 1.08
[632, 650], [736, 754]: 1.20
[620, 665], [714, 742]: 1.12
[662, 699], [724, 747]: 1.13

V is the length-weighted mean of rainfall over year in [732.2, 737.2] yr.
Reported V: 252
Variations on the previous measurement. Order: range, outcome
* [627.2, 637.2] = 218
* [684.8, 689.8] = 234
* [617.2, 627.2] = 220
